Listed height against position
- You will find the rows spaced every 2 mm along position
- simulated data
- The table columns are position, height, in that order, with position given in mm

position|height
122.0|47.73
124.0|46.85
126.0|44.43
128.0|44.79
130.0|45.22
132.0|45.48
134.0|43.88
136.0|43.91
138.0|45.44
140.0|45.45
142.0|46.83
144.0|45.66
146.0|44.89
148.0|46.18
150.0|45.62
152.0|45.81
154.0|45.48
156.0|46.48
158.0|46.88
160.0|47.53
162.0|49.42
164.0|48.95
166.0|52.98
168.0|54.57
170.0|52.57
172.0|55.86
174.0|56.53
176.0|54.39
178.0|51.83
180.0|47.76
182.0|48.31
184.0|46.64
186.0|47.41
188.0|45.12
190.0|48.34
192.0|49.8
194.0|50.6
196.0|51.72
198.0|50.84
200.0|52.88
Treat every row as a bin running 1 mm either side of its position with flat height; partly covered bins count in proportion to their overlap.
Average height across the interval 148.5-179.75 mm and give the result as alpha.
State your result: 50.2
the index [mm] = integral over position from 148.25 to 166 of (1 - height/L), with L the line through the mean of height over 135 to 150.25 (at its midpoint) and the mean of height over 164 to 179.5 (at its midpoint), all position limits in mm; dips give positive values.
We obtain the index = 0.8 mm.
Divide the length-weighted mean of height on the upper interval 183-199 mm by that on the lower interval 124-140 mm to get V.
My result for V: 1.09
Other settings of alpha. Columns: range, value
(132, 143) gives 45.1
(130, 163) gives 45.9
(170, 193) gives 50.3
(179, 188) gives 47.3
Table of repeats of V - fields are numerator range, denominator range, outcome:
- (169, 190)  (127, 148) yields 1.12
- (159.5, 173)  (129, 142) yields 1.15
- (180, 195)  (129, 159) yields 1.05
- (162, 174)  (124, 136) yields 1.18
